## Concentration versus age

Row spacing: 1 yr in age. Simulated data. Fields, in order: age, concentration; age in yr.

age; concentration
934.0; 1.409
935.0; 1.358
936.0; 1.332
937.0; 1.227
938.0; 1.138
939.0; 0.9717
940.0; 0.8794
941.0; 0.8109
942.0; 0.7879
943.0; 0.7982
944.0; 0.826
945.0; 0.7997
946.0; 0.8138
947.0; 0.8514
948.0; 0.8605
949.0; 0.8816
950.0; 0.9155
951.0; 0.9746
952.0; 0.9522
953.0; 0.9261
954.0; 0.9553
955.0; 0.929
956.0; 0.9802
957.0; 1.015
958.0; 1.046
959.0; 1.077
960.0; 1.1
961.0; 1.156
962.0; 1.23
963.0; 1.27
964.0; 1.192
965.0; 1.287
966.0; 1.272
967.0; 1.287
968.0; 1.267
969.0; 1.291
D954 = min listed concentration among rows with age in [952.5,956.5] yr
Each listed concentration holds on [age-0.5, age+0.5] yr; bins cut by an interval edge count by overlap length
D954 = 0.9261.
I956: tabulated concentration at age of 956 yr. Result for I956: 0.9802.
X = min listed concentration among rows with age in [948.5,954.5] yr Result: 0.8816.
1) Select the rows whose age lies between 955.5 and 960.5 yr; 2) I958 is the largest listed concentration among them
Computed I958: 1.1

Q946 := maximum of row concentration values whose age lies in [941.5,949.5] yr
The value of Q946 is 0.8816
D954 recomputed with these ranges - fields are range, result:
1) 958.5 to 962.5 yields 1.077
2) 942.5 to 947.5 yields 0.7982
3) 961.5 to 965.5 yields 1.192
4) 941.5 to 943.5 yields 0.7879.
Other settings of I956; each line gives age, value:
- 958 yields 1.046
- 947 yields 0.8514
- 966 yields 1.272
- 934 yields 1.409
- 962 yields 1.23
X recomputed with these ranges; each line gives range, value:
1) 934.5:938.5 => 1.138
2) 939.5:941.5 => 0.8109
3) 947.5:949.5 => 0.8605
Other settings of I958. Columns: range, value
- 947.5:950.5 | 0.9155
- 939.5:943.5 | 0.8794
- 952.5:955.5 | 0.9553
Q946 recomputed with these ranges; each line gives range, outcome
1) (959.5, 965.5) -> 1.287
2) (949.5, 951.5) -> 0.9746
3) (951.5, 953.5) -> 0.9522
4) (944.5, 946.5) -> 0.8138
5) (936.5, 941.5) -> 1.227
